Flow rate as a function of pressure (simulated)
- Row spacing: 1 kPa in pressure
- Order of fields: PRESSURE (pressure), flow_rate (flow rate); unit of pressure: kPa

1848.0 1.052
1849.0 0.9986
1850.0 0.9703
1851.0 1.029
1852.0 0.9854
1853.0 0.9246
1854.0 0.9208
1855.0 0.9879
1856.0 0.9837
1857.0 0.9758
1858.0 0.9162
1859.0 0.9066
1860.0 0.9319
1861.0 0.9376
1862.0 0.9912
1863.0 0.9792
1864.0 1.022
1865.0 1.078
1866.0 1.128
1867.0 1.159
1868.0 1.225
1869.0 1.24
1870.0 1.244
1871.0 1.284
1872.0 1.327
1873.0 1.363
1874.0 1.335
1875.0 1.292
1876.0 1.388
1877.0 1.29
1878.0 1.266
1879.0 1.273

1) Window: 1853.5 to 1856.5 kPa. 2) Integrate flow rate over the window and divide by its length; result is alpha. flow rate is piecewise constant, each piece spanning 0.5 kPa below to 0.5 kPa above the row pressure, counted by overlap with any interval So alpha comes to 0.964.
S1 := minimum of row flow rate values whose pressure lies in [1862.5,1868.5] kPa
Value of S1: 0.9792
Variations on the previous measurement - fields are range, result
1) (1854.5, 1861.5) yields 0.9066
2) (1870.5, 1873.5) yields 1.284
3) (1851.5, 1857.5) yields 0.9208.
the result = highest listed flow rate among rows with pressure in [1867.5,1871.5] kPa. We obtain 1.284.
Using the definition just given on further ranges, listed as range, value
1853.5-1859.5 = 0.9879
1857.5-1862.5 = 0.9912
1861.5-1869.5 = 1.24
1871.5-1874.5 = 1.363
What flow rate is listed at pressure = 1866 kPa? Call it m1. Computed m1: 1.128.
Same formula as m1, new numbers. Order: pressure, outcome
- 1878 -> 1.266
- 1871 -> 1.284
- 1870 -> 1.244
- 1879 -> 1.273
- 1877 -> 1.29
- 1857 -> 0.9758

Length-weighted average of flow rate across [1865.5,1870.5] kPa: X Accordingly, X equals 1.2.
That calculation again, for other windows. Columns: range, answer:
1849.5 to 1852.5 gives 0.995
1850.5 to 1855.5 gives 0.97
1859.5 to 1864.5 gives 0.972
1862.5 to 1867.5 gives 1.07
